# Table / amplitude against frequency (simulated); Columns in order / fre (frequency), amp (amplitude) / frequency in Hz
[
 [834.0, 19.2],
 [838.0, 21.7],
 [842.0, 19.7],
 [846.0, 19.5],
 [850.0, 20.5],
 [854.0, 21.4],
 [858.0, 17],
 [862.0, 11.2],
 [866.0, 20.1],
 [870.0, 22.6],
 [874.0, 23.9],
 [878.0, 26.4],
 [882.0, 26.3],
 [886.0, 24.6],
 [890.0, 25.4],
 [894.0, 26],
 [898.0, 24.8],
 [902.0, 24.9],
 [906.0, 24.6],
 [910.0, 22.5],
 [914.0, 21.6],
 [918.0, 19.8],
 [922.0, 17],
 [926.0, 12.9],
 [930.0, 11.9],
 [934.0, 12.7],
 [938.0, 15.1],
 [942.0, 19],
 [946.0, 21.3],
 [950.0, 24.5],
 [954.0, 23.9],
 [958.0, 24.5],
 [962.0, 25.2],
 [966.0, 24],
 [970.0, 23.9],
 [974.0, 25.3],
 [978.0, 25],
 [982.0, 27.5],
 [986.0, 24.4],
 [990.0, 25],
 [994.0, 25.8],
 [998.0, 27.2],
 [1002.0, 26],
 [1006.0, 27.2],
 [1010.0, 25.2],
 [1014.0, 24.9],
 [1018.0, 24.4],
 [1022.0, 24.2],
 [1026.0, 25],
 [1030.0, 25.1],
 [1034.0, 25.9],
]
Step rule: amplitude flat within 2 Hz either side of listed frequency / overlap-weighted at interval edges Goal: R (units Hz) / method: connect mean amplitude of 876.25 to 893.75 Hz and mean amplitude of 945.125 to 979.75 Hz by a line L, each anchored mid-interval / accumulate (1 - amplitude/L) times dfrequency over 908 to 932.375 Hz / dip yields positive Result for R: 7.3 Hz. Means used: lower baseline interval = 25.7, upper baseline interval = 24.3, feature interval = 17.5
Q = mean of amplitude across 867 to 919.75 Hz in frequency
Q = 24.1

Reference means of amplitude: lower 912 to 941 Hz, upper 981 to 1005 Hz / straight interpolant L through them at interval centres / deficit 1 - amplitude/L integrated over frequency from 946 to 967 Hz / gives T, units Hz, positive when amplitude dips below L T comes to -3.79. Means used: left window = 16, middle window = 24.1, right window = 26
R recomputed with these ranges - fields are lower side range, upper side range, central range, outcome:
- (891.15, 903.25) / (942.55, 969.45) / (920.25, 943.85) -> 9.3 Hz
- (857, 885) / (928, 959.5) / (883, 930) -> -3.6 Hz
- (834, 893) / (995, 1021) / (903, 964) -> 9.6 Hz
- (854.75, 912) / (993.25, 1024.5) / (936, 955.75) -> 2.9 Hz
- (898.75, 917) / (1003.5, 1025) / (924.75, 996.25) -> 7.1 Hz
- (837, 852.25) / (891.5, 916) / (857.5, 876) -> 2.2 Hz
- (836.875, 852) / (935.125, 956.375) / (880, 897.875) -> -4.5 Hz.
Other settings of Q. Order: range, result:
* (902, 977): 20.7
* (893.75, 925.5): 22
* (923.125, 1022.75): 22.8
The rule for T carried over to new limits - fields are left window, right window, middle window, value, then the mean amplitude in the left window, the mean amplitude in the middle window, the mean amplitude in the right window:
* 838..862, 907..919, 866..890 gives -4.93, 19.1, 24.4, 21.7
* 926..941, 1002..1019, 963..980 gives -4.49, 13.6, 24.6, 25.6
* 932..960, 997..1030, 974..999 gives -2.59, 20.1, 25.7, 25.4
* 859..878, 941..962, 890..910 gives -3.46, 20.1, 24.9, 23.1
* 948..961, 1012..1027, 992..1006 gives -1.10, 24.4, 26.5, 24.6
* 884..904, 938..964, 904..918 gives 1.09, 25.1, 22.5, 22.5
